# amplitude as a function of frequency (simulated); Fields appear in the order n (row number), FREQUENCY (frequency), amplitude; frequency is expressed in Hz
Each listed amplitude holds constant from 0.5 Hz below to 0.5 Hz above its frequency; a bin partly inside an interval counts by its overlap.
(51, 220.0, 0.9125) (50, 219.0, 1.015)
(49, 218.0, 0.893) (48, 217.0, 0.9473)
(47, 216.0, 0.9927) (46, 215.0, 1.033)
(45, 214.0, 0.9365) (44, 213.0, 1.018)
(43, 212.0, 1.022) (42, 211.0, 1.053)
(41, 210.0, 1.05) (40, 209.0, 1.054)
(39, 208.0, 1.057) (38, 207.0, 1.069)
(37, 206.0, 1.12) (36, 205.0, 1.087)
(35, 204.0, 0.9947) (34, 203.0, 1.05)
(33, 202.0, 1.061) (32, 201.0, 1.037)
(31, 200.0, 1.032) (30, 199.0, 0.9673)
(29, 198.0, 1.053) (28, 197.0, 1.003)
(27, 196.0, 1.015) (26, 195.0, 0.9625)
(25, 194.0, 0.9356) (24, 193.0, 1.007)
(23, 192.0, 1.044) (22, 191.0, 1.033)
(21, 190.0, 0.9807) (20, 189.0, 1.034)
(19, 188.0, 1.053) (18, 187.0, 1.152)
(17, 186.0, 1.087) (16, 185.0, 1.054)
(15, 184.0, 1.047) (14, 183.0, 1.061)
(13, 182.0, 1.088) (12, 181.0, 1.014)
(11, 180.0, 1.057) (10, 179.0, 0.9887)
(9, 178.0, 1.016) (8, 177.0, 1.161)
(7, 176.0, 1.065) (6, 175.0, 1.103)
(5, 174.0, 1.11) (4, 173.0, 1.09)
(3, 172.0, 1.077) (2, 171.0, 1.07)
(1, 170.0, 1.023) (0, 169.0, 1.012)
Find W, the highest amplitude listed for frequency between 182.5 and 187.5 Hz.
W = 1.152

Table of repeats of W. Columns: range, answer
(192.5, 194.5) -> 1.007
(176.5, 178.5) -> 1.161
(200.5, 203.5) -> 1.061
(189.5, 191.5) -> 1.033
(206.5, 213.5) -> 1.069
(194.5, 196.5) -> 1.015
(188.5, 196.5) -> 1.044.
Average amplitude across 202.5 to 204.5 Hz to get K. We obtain 1.02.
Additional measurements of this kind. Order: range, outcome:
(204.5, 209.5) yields 1.08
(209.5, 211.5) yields 1.05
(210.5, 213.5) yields 1.03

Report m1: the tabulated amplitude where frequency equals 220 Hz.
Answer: 0.9125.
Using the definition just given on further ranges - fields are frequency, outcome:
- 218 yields 0.893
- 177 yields 1.161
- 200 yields 1.032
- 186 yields 1.087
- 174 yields 1.11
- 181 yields 1.014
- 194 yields 0.9356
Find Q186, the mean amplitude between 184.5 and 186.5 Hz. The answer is 1.07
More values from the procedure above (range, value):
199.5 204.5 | 1.03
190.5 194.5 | 1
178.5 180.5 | 1.02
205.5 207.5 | 1.09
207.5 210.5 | 1.05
